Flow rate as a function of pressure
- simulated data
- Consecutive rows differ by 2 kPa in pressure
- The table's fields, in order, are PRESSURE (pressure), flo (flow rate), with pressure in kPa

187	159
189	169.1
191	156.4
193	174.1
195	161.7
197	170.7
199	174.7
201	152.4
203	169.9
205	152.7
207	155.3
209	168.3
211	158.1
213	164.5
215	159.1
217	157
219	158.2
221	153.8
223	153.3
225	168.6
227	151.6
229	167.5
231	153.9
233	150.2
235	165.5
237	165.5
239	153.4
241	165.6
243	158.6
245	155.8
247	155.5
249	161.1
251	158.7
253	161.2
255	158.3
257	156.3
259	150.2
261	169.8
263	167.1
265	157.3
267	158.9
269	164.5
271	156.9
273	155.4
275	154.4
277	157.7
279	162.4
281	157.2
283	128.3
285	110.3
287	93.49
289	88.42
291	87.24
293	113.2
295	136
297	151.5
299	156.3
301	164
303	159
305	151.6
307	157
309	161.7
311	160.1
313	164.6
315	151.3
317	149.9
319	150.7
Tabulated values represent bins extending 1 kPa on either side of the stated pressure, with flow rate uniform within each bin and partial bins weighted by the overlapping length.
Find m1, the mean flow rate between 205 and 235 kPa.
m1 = 159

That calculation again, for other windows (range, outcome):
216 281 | 159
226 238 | 159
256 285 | 155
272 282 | 157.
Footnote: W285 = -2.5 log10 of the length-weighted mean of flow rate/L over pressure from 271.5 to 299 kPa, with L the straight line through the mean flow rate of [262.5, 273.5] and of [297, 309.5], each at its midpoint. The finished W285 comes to 0.202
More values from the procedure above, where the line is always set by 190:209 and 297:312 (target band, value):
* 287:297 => 0.40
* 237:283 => 0.01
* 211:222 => 0.03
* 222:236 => 0.02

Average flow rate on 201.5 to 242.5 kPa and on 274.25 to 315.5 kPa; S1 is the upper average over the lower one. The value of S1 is 0.88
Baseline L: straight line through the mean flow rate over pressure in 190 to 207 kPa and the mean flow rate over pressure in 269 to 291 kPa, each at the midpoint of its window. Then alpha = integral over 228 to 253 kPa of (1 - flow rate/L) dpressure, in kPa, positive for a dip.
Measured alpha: -1.73 kPa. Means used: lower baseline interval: 164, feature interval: 159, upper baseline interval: 135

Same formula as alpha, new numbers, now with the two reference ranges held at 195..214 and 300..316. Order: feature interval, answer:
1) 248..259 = 0.2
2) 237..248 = 0.2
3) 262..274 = 0.0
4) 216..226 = 0.2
